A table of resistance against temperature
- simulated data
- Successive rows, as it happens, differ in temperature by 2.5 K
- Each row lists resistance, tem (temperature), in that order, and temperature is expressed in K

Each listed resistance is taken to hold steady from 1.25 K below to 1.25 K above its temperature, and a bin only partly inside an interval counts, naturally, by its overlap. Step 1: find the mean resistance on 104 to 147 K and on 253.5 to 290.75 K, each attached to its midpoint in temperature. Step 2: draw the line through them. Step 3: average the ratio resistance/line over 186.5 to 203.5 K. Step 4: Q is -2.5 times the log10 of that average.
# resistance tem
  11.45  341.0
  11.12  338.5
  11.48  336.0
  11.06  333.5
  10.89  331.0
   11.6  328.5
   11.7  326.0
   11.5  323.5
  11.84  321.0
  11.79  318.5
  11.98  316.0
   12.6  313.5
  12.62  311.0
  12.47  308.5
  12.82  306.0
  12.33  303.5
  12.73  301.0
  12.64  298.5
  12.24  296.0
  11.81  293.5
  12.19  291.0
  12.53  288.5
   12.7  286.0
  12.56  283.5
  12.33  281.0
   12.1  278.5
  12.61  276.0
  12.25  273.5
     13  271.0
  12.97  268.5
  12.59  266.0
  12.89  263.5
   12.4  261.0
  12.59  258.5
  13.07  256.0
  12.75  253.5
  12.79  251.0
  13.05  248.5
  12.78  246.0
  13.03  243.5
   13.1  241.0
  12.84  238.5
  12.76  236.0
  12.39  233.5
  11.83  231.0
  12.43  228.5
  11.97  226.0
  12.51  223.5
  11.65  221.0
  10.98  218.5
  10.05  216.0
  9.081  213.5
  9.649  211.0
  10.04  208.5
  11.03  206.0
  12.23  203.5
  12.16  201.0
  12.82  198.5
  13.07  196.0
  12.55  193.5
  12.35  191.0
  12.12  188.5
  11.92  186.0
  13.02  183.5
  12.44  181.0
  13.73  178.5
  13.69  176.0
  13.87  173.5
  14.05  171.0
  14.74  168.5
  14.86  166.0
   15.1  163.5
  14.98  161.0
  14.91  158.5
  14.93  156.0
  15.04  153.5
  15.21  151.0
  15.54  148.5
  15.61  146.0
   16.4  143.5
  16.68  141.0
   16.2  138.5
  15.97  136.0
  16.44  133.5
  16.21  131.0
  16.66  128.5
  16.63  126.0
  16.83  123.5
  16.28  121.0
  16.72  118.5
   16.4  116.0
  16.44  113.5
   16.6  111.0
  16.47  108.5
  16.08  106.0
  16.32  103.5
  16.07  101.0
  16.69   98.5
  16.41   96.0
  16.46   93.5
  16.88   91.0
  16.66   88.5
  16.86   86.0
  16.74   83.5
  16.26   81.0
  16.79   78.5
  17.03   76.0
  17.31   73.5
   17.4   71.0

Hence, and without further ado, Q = 0.17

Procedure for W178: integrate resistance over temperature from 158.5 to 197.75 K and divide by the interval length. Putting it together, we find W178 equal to 13.5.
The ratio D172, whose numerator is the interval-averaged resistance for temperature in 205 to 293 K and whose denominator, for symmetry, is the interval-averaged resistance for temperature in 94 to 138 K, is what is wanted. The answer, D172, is 0.74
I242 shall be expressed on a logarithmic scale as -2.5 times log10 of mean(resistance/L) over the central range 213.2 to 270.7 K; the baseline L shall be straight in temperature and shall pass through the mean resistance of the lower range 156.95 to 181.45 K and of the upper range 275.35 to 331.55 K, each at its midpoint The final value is 0.07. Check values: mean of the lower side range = 14.3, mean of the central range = 12.3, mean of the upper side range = 12.2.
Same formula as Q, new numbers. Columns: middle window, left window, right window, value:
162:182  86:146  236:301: 0.072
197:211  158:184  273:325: 0.188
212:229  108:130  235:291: 0.232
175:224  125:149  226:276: 0.207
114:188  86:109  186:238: -0.068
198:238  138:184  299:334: 0.198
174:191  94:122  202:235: 0.008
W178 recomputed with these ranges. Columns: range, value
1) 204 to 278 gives 12.1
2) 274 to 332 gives 12.2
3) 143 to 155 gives 15.5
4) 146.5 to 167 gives 15.1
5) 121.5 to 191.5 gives 14.9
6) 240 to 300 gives 12.6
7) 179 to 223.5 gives 11.7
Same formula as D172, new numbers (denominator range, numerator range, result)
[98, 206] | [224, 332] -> 0.83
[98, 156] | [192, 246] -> 0.73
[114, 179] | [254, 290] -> 0.81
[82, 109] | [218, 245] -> 0.75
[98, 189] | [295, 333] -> 0.79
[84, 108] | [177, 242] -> 0.72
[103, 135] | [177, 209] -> 0.75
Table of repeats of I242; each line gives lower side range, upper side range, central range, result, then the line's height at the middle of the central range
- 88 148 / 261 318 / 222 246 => 0.10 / 13.8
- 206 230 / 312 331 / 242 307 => -0.11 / 11.4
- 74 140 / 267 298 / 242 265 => 0.03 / 13.1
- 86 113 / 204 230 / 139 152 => -0.11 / 14.3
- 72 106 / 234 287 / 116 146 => -0.05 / 15.7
